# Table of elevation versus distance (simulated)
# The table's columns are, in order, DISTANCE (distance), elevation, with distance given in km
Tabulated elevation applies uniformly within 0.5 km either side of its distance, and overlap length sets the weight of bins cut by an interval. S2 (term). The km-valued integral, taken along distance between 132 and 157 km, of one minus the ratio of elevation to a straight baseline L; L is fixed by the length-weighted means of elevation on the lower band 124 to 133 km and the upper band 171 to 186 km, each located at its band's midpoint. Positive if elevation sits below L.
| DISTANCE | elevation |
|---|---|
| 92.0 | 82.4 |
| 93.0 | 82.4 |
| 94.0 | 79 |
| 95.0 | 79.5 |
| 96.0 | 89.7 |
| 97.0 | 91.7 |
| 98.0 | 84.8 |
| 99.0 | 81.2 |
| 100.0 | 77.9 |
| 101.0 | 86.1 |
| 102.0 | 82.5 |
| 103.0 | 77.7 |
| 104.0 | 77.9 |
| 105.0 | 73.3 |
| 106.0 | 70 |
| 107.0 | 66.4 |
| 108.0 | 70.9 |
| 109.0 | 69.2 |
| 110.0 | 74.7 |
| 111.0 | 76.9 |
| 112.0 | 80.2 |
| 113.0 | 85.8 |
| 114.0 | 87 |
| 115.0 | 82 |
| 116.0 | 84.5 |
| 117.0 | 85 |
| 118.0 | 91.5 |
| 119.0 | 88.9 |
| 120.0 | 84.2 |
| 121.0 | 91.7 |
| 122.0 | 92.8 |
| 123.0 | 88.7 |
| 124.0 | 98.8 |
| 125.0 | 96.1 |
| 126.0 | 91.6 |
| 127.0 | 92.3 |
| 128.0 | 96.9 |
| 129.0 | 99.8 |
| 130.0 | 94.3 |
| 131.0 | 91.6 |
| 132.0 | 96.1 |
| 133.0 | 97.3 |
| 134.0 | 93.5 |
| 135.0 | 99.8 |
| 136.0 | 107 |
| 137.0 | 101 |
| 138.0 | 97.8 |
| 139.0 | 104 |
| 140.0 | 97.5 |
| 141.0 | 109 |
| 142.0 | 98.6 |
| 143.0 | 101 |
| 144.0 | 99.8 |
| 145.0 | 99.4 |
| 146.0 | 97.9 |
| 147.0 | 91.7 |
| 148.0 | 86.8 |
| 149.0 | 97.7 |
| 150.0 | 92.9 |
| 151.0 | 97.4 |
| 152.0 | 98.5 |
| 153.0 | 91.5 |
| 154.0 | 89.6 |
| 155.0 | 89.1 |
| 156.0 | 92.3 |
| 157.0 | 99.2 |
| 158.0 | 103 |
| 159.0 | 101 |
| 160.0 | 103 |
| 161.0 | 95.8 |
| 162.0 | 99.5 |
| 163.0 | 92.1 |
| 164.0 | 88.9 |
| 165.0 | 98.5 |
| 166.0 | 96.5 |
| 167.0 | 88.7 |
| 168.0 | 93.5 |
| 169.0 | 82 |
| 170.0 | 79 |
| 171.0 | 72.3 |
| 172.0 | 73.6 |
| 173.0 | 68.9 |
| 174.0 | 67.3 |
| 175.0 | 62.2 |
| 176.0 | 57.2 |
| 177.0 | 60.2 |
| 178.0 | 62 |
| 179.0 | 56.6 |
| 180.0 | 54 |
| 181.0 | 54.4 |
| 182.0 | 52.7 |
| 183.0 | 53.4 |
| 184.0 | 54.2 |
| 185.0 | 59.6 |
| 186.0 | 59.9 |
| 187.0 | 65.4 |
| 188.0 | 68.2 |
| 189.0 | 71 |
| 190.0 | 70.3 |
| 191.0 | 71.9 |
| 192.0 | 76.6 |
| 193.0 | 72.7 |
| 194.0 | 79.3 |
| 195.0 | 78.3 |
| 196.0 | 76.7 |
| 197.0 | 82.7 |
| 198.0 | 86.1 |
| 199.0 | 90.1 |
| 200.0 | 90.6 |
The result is -4.0 km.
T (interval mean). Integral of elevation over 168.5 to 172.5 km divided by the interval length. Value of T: 76.7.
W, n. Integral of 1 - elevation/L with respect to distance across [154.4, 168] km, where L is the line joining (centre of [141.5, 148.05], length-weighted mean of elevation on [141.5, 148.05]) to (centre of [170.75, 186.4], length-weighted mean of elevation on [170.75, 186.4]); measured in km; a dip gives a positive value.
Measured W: -2.88 km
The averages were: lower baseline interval 97.1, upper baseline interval 60.3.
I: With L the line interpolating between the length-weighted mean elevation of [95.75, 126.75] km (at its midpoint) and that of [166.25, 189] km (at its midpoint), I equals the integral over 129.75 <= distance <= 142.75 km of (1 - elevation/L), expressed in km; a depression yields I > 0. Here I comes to -3.8 km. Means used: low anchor 83.2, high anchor 66.2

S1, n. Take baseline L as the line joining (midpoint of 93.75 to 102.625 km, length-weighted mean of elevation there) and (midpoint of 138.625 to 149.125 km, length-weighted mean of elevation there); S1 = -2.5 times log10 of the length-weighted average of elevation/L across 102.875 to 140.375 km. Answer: 0.04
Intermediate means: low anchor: 83.6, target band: 88.4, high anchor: 98.5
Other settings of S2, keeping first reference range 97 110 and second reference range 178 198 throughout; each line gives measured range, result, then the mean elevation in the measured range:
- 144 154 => -3.3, 94.8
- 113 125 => -2.2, 88.8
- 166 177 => -1.0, 74.8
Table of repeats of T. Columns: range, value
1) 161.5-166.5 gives 95.1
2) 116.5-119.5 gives 88.5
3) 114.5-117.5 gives 83.8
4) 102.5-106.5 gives 74.7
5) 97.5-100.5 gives 81.3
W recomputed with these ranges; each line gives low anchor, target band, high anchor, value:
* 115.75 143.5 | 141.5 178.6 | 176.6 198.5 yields -3.5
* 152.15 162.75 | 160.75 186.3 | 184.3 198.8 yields 4.1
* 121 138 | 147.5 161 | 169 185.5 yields -3.0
